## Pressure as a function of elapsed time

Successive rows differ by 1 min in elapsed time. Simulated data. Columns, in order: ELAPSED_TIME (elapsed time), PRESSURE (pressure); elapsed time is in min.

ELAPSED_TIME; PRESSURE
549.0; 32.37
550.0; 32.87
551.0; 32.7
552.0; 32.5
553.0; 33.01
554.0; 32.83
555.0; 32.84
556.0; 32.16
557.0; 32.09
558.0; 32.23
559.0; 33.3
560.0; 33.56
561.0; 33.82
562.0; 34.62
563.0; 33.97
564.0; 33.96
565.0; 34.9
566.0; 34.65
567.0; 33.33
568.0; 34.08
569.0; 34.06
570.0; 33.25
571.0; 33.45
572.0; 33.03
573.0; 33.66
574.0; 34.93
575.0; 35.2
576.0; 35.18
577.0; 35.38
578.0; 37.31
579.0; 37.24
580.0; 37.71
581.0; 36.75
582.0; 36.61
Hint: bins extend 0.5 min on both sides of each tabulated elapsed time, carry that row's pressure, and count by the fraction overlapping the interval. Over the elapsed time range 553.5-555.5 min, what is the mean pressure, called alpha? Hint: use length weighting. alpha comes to 32.8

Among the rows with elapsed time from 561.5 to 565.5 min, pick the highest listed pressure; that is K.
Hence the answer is 34.9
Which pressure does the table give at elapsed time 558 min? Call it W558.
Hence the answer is 32.23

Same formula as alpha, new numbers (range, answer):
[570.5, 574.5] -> 33.8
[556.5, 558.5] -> 32.2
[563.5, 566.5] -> 34.5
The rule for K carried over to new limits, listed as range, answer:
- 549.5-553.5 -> 33.01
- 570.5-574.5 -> 34.93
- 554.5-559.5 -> 33.3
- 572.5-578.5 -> 37.31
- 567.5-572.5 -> 34.08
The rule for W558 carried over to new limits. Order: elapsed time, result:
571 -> 33.45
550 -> 32.87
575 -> 35.2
